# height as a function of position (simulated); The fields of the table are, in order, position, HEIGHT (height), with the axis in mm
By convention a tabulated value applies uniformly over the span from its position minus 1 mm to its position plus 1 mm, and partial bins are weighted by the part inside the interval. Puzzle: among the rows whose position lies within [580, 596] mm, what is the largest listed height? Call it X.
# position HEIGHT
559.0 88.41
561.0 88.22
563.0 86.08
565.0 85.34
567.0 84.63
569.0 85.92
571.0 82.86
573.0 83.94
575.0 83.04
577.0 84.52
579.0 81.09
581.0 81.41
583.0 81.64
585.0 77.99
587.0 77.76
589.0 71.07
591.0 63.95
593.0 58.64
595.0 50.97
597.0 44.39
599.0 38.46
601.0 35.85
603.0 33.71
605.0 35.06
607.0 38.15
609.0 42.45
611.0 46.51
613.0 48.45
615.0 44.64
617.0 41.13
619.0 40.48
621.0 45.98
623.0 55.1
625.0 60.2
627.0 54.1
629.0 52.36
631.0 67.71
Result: 81.64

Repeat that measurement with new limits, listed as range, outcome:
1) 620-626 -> 60.2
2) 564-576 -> 85.92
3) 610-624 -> 55.1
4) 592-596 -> 58.64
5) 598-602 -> 38.46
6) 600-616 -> 48.45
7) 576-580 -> 84.52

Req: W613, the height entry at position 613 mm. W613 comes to 48.45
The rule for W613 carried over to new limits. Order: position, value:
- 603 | 33.71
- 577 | 84.52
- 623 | 55.1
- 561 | 88.22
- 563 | 86.08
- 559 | 88.41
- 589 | 71.07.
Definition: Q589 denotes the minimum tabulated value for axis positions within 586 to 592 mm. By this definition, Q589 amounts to 63.95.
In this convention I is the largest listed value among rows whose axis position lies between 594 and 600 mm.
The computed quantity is 50.97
